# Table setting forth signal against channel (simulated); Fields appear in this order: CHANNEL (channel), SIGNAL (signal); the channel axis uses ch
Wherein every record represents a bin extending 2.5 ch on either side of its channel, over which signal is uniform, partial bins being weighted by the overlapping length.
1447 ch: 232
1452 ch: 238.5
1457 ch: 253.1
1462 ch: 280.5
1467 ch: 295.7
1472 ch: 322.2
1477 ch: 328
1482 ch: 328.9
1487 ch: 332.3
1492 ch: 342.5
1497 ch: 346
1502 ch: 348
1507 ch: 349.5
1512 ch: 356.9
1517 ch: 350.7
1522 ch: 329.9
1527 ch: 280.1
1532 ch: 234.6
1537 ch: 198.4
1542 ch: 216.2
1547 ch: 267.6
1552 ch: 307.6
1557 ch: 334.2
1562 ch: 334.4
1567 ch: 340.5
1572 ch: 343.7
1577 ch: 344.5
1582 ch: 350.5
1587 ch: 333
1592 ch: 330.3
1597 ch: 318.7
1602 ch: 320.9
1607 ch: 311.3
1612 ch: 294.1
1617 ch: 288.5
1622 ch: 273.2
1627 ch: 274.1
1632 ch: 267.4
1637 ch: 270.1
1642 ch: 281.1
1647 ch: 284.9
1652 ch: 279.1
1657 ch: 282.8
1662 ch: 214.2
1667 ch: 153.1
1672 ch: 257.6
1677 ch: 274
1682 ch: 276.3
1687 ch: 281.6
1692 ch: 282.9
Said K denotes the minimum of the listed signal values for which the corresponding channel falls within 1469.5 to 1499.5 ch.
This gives 322.2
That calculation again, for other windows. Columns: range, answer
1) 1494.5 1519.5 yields 346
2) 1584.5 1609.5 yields 311.3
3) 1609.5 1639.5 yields 267.4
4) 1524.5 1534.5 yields 234.6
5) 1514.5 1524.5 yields 329.9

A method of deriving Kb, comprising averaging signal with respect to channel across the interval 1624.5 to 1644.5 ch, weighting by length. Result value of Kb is 273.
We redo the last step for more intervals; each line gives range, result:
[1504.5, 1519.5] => 352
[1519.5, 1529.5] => 305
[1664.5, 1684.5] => 240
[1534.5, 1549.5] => 227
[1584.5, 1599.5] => 327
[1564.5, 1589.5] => 342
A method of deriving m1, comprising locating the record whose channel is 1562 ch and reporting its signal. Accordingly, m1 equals 334.4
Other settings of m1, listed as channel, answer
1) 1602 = 320.9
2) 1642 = 281.1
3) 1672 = 257.6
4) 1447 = 232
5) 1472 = 322.2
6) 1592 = 330.3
